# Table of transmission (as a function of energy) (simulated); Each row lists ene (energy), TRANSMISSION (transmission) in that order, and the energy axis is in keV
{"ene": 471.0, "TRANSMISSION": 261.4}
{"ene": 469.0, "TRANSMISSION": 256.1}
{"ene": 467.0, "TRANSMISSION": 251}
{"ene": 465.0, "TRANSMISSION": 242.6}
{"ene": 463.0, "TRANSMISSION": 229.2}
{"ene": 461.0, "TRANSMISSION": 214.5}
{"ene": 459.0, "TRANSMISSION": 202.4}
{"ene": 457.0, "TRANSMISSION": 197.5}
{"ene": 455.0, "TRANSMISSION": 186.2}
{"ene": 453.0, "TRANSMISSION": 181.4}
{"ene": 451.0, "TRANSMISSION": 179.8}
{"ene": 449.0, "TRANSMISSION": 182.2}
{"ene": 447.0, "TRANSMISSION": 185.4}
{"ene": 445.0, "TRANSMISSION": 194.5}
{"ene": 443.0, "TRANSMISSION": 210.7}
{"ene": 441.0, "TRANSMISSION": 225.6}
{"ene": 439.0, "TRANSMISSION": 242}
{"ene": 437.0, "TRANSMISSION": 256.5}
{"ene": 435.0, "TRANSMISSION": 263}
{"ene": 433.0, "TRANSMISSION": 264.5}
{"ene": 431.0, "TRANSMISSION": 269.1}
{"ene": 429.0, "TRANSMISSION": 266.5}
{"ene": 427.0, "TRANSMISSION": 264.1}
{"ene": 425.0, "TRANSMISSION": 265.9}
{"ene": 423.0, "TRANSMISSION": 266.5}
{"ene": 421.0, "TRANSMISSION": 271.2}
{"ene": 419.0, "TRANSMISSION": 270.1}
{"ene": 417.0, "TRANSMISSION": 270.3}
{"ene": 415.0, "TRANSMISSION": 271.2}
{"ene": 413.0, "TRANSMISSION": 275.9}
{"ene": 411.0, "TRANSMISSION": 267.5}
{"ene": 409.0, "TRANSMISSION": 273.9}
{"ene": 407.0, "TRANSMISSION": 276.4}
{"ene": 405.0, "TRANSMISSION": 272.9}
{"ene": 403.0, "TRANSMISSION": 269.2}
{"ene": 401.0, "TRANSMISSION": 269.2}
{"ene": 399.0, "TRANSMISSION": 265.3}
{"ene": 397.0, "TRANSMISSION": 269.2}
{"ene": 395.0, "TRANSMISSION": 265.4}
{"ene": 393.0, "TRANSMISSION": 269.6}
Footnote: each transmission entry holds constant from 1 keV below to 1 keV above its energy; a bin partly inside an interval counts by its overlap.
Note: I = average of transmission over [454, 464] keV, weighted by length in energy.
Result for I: 206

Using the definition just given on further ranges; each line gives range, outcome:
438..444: 226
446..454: 182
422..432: 266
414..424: 270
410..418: 271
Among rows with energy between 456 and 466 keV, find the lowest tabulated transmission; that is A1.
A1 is 197.5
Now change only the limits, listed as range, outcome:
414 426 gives 265.9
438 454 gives 179.8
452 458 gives 181.4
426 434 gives 264.1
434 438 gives 256.5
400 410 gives 269.2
